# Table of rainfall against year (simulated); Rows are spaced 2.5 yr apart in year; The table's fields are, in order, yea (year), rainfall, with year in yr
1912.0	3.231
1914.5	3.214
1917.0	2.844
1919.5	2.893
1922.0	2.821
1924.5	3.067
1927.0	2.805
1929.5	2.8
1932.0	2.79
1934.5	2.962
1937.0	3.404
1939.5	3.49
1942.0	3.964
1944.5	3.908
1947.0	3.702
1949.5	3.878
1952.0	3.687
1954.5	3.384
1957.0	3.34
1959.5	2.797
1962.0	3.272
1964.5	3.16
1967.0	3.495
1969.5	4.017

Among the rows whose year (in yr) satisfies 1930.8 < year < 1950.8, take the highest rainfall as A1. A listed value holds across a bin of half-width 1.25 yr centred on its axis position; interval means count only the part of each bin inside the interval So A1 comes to 3.964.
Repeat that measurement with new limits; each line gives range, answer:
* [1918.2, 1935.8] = 3.067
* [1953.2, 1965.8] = 3.384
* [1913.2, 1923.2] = 3.214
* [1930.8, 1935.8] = 2.962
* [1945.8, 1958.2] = 3.878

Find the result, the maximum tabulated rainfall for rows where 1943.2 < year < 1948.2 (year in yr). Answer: 3.908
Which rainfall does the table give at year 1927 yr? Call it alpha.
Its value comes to 2.805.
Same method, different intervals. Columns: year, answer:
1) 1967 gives 3.495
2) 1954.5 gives 3.384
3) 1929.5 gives 2.8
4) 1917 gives 2.844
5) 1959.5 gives 2.797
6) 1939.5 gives 3.49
